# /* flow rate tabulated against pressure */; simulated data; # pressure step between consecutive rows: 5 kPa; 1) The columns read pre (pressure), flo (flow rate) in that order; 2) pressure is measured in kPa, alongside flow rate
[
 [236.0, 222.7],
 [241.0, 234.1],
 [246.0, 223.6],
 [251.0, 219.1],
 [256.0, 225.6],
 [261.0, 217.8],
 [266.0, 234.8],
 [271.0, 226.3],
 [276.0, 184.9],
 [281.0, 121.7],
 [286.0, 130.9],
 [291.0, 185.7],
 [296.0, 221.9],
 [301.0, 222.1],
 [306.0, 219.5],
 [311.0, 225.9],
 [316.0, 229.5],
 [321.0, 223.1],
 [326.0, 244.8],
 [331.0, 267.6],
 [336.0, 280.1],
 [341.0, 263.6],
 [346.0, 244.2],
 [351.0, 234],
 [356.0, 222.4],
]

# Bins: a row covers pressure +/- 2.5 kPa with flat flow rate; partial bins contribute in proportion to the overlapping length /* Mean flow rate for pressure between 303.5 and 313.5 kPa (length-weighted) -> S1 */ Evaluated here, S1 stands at 223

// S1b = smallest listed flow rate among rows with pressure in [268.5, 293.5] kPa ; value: 121.7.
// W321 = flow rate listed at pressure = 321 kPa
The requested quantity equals 223.1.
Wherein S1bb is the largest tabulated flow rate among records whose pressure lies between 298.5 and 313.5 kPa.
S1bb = 225.9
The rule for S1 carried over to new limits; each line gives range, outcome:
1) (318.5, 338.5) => 254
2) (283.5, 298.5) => 180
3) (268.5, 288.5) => 166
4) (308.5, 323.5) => 226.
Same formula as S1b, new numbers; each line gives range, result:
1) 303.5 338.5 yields 219.5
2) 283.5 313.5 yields 130.9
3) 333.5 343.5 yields 263.6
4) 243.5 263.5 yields 217.8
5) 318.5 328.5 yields 223.1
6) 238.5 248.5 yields 223.6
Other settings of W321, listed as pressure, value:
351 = 234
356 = 222.4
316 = 229.5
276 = 184.9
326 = 244.8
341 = 263.6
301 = 222.1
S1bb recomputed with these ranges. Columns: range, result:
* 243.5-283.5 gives 234.8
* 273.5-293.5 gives 185.7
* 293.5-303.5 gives 222.1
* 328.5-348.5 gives 280.1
